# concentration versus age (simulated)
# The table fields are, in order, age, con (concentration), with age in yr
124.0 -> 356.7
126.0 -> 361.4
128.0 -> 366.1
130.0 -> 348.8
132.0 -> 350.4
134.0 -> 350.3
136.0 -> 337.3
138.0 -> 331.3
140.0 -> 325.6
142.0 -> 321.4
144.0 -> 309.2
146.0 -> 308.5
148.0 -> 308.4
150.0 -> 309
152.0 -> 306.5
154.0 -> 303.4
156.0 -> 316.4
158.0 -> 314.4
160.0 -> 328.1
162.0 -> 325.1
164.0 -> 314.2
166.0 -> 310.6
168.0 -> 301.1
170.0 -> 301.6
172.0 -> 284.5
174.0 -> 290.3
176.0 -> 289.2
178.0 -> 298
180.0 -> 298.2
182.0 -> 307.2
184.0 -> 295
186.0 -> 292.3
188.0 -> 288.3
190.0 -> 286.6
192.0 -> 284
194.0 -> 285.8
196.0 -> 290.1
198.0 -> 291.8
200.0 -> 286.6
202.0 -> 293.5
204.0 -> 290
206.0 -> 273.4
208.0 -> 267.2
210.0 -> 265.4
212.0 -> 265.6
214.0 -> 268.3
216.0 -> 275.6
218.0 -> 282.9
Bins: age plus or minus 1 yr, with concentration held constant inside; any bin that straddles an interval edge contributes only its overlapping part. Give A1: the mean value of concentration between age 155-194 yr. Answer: 301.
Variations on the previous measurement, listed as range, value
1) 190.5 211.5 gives 282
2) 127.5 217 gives 303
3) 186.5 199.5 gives 288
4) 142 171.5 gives 311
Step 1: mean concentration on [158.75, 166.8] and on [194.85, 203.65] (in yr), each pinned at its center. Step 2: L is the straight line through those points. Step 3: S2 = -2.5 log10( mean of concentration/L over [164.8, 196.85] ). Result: 0.04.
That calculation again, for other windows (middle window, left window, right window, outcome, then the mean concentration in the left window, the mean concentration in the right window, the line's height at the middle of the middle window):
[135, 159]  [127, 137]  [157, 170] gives 0.06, 351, 315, 333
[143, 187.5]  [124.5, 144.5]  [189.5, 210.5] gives 0.03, 341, 283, 314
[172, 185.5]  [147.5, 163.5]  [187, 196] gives 0.00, 314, 287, 296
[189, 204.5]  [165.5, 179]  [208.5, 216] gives -0.04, 296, 268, 279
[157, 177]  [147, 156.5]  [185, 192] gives -0.02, 308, 288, 300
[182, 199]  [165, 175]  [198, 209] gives -0.01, 298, 283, 289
